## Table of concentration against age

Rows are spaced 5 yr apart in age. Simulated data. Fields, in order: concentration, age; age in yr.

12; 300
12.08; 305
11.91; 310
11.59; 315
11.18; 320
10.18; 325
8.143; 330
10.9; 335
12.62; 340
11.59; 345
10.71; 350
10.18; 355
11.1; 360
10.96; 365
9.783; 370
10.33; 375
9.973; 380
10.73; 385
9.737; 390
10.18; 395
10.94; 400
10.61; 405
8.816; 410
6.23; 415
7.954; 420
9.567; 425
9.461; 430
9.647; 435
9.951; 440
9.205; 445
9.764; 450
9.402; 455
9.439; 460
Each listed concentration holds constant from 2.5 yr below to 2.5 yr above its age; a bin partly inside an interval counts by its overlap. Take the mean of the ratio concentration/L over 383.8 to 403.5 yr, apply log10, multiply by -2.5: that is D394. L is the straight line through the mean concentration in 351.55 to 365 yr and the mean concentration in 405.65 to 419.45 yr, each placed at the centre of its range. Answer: -0.16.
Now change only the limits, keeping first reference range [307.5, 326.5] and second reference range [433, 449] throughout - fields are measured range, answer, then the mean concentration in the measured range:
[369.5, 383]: 0.04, 10.1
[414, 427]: 0.22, 8.05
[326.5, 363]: 0.02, 10.7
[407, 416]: 0.26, 7.91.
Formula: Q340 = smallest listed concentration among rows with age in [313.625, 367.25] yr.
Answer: 8.143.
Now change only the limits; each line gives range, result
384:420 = 6.23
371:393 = 9.737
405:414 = 8.816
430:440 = 9.461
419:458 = 7.954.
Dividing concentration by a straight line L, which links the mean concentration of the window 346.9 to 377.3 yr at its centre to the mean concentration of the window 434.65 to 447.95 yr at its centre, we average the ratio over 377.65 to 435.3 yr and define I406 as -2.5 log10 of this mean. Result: 0.06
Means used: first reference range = 10.5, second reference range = 9.6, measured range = 9.48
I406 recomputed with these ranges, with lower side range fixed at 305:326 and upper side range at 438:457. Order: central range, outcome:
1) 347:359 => 0.03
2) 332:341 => -0.03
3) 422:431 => 0.05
